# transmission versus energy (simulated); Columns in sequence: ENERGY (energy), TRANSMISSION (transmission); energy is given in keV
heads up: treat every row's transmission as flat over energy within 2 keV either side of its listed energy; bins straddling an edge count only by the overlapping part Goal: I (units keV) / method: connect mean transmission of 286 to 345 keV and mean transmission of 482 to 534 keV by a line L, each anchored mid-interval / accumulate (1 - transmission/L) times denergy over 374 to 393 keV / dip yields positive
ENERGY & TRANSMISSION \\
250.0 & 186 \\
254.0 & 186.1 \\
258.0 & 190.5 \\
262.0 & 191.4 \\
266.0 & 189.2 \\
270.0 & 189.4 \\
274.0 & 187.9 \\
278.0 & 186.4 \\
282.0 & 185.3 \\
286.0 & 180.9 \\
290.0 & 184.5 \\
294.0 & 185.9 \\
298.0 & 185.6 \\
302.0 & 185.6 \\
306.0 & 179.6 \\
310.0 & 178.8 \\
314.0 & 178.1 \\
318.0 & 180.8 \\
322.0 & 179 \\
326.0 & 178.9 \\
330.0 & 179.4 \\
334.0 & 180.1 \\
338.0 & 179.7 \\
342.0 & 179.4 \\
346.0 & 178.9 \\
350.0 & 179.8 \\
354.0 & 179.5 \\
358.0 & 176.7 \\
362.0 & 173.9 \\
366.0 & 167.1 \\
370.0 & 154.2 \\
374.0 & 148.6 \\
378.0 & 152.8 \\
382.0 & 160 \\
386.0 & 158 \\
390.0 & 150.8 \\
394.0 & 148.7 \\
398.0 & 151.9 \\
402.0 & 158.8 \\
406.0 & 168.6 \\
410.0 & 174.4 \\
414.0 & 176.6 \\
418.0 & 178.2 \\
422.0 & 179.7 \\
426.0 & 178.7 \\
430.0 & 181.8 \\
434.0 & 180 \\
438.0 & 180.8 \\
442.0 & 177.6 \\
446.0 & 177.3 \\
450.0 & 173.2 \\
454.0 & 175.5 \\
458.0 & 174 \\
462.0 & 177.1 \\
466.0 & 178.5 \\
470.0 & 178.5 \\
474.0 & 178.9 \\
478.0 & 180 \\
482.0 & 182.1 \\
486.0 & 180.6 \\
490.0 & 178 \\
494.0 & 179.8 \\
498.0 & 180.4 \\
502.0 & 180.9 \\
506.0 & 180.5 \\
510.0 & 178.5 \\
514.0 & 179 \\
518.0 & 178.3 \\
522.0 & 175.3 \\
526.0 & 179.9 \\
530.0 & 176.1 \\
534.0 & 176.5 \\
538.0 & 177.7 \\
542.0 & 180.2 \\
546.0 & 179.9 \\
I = 2.7 keV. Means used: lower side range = 181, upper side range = 179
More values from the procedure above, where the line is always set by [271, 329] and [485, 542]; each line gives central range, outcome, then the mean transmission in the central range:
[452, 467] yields 0.3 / 176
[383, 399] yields 2.5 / 153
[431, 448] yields 0.1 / 179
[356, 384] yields 3.0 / 162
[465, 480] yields 0.0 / 179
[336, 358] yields 0.3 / 179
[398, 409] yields 1.1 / 163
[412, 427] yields 0.2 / 178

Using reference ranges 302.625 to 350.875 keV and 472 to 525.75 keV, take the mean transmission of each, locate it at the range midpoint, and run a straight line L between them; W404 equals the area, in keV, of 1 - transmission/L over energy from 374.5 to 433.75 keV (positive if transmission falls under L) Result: 4.6 keV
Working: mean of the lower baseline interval 180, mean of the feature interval 166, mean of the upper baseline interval 179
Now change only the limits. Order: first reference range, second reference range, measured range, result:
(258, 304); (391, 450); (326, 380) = 2.2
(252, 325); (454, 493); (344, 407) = 6.5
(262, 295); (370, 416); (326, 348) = -0.9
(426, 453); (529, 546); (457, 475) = 0.1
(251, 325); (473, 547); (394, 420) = 2.2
